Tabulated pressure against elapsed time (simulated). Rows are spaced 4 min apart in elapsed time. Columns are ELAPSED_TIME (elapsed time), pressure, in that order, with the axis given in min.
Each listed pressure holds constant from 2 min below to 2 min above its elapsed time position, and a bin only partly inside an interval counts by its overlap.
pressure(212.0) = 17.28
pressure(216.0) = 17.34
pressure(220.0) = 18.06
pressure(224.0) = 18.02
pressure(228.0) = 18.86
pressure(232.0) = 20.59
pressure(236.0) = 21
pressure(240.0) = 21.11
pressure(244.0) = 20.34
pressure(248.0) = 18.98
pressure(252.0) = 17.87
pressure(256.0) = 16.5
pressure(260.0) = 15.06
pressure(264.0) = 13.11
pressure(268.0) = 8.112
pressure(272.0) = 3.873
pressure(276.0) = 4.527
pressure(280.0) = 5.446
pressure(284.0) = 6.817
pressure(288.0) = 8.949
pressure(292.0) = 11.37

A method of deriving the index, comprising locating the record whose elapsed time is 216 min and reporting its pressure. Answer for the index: 17.34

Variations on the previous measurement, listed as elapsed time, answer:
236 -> 21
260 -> 15.06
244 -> 20.34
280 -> 5.446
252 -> 17.87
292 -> 11.37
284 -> 6.817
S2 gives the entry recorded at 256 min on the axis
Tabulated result 16.5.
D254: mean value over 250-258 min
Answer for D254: 17.2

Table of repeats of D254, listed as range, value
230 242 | 20.9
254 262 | 15.8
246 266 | 16.3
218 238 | 19.3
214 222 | 17.7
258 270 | 12.1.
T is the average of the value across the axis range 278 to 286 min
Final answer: 6.13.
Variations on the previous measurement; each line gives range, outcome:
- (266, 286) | 5.75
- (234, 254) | 19.9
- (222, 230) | 18.4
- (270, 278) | 4.2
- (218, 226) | 18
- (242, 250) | 19.7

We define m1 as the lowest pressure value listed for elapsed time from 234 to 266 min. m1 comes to 13.11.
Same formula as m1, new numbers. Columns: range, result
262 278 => 3.873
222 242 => 18.02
